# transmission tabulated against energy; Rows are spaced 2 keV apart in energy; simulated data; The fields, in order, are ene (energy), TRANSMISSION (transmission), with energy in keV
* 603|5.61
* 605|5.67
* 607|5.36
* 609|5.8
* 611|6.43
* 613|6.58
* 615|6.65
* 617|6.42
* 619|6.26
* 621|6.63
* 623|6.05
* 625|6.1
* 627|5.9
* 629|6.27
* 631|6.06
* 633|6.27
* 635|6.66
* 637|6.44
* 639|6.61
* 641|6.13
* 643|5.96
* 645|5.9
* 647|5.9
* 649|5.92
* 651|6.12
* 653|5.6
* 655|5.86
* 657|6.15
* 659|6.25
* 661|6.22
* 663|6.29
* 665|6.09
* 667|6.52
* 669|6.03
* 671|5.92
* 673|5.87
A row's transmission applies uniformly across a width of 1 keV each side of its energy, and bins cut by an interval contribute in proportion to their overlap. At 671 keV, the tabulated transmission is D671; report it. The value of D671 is 5.92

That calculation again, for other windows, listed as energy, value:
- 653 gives 5.6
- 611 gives 6.43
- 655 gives 5.86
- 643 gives 5.96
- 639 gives 6.61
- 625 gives 6.1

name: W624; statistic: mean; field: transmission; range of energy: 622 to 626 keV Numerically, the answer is 6.07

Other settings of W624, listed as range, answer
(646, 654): 5.88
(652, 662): 6.02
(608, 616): 6.37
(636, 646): 6.21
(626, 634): 6.12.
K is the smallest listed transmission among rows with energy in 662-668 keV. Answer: 6.09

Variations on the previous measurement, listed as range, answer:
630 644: 5.96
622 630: 5.9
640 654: 5.6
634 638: 6.44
